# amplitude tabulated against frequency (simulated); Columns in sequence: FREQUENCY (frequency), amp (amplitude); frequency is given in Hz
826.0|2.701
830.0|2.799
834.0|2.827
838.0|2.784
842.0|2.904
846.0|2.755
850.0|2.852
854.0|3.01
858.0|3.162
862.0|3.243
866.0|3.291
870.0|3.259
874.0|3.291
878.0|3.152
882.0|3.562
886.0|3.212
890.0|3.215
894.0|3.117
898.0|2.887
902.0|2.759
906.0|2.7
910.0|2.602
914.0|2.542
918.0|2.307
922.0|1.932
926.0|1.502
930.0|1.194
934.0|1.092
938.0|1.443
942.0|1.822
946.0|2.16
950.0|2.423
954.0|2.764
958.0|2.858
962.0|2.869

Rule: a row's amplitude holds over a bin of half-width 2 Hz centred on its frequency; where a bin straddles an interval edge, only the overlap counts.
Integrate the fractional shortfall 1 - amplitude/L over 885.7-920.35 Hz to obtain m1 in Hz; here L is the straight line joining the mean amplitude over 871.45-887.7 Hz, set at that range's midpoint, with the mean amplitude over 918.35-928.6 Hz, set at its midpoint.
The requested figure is -4.3 Hz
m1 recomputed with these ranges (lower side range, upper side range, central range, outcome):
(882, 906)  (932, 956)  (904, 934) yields 5.9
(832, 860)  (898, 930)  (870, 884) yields -3.7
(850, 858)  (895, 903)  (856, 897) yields -4.2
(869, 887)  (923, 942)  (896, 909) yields -1.8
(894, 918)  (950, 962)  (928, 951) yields 9.1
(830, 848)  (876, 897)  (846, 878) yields -1.2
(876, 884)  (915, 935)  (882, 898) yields -1.1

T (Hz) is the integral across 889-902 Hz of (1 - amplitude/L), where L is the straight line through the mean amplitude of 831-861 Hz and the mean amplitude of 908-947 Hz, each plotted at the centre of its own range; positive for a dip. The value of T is -4.28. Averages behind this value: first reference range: 2.91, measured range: 3.01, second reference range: 1.85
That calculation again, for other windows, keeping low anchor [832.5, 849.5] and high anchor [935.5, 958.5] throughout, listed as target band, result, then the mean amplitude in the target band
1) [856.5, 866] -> -1.9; 3.22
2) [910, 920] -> -0.4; 2.46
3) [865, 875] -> -2.4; 3.28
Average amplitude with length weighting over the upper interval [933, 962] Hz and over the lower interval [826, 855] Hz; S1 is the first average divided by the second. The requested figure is 0.77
